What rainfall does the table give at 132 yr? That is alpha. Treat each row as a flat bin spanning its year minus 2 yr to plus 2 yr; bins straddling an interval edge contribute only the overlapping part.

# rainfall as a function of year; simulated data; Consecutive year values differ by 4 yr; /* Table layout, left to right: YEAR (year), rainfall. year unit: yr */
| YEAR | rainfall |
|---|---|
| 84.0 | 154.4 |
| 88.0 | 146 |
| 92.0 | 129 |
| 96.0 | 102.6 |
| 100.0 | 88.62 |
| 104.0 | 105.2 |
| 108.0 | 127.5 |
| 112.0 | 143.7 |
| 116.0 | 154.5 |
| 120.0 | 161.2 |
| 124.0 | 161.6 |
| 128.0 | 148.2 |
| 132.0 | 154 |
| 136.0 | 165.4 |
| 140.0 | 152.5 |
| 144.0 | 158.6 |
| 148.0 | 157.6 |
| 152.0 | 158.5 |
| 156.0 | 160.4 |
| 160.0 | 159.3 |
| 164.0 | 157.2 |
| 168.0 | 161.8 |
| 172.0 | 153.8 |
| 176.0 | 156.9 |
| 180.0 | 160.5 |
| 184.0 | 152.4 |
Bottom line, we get 154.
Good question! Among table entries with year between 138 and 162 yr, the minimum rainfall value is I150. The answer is 152.5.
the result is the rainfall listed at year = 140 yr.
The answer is 152.5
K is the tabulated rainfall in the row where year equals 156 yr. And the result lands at 160.4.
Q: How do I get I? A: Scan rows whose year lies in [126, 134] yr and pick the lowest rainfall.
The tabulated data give 148.2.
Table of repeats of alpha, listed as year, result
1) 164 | 157.2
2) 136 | 165.4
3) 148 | 157.6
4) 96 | 102.6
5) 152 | 158.5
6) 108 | 127.5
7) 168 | 161.8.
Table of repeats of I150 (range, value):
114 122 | 154.5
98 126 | 88.62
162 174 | 153.8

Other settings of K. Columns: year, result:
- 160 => 159.3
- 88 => 146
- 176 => 156.9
